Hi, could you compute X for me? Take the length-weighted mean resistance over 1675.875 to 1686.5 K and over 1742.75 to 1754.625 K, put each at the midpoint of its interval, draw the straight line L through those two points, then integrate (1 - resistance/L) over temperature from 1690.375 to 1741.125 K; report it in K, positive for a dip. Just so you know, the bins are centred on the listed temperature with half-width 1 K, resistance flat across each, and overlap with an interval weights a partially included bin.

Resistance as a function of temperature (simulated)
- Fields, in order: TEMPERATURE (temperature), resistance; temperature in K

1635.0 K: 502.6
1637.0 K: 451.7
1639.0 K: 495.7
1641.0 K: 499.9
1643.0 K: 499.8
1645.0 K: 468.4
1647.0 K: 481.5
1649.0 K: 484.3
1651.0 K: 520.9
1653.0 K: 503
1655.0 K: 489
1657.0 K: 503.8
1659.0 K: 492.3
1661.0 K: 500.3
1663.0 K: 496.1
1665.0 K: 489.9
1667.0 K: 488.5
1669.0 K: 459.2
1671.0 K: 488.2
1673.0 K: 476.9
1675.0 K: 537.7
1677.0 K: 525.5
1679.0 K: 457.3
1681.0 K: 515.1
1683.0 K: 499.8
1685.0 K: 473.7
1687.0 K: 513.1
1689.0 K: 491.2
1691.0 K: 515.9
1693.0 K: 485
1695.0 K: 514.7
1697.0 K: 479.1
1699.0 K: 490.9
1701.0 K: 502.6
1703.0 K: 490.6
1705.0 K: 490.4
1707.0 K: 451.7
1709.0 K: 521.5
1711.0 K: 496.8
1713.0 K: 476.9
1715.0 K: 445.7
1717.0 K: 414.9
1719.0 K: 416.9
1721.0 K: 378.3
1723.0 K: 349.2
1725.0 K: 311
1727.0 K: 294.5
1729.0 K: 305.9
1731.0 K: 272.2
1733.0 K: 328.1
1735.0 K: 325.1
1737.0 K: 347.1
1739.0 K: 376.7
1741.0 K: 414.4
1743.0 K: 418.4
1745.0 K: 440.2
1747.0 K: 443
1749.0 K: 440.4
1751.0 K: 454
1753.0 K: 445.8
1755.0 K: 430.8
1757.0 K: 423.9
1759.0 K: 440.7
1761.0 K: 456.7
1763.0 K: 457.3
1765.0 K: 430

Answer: 5.5 K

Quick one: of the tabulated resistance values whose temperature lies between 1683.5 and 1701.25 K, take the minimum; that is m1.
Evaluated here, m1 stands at 473.7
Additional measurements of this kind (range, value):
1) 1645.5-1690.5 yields 457.3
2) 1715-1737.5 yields 272.2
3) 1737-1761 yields 347.1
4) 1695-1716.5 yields 445.7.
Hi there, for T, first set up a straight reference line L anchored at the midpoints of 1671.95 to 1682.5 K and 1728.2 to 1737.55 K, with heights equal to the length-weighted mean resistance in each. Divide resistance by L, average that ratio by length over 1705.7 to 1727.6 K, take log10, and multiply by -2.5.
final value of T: -0.13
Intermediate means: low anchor 502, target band 418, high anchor 314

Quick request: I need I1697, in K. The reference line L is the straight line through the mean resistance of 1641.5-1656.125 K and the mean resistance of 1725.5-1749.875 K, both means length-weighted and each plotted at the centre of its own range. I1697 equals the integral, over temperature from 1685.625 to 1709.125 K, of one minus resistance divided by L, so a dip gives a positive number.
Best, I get -3.9 K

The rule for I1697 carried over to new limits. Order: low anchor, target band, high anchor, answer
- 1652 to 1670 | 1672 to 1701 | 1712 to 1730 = -3.7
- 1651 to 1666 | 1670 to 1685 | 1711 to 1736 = -1.3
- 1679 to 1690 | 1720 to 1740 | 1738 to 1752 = 5.2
